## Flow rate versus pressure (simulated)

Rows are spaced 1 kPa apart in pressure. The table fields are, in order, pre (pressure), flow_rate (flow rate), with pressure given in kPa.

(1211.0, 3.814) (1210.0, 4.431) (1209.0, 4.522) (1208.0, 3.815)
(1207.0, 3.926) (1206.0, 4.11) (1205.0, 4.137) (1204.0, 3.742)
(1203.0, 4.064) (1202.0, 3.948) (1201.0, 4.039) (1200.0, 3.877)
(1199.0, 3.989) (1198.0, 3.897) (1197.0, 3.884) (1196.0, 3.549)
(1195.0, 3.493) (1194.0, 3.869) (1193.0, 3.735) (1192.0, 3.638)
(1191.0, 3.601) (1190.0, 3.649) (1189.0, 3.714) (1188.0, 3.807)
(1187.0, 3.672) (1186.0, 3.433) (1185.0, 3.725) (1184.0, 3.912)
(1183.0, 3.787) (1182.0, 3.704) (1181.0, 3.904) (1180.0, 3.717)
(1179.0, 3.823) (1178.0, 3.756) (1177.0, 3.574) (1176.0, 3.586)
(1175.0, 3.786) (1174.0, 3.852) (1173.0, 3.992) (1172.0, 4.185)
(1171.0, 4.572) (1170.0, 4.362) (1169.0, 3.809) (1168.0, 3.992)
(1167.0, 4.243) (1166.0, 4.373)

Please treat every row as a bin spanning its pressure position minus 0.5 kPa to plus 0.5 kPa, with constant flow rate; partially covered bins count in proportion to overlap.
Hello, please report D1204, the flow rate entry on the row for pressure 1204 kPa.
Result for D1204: 3.742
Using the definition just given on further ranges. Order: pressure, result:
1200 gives 3.877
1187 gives 3.672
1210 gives 4.431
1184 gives 3.912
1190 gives 3.649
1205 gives 4.137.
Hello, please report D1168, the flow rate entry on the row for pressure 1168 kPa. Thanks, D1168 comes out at 3.992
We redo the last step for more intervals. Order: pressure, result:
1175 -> 3.786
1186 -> 3.433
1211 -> 3.814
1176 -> 3.586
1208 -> 3.815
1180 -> 3.717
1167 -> 4.243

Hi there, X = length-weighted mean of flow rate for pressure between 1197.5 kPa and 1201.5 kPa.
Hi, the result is 3.95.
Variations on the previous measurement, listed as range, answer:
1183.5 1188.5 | 3.71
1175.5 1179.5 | 3.68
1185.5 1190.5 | 3.66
